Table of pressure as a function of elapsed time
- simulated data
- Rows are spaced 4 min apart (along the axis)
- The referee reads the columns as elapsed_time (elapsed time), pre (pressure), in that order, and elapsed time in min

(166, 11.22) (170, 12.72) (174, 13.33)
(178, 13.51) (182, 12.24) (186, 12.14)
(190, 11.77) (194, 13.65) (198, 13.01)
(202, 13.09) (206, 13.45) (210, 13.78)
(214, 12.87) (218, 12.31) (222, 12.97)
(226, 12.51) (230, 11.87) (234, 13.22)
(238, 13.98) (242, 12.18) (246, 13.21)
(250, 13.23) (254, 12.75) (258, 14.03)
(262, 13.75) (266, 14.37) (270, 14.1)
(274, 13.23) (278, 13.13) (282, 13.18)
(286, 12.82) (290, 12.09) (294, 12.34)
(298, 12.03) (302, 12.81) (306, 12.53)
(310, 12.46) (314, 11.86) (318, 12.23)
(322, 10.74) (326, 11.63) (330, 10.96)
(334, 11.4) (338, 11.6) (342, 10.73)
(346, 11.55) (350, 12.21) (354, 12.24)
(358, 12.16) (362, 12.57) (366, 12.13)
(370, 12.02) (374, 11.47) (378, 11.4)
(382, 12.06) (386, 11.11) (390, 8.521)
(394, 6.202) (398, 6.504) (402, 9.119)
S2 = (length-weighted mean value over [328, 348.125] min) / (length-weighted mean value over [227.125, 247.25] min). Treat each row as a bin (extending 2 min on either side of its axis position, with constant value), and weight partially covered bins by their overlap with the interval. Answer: 0.87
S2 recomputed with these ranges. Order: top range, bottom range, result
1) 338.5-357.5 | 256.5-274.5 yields 0.84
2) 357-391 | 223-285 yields 0.87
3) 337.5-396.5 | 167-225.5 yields 0.87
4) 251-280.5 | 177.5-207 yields 1.06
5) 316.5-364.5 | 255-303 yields 0.89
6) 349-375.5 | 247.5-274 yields 0.89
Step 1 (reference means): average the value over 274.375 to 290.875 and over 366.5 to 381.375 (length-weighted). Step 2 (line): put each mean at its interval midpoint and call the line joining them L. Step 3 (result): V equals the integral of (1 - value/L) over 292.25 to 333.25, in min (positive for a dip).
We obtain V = 1.87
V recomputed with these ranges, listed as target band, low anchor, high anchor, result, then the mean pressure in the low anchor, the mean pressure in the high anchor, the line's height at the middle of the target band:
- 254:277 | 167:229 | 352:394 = -2.8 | 12.8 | 11.3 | 12.3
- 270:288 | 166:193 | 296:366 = -1.6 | 12.6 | 11.9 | 12.1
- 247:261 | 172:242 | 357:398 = -1.2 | 12.9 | 10.7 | 12.3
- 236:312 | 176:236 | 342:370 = -3.6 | 12.8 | 12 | 12.5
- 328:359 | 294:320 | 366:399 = -0.9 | 12.3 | 10.1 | 11.3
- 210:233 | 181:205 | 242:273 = 0.7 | 12.7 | 13.5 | 13.1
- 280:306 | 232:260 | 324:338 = -0.7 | 13.2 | 11.4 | 12.2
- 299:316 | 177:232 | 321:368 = -0.6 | 12.8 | 11.7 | 12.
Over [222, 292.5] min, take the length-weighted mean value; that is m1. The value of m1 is 13.1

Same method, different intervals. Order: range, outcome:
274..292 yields 12.9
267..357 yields 12.2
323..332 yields 11.2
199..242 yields 13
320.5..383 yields 11.7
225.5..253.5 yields 12.9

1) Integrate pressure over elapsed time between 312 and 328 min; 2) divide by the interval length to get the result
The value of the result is 11.6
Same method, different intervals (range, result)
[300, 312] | 12.6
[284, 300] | 12.3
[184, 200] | 12.6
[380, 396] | 9.47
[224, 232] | 12.2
